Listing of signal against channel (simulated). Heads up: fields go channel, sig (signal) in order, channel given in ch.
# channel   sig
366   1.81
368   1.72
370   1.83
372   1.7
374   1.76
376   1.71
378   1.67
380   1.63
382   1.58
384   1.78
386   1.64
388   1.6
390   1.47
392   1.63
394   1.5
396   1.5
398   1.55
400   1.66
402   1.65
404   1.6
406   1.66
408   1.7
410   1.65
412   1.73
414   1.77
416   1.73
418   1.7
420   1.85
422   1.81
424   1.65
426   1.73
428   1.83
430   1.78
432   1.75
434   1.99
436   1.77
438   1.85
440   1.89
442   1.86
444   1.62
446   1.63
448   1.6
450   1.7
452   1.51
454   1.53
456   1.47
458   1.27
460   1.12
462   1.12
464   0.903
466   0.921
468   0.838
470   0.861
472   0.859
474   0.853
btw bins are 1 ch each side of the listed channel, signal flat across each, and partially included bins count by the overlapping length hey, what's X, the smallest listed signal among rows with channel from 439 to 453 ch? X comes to 1.51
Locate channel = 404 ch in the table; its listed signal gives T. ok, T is 1.6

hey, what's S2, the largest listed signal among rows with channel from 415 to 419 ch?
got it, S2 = 1.73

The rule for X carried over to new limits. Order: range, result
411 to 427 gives 1.65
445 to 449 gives 1.6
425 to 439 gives 1.73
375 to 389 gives 1.58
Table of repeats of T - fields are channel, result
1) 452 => 1.51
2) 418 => 1.7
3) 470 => 0.861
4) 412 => 1.73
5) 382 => 1.58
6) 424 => 1.65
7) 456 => 1.47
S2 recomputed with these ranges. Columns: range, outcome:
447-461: 1.7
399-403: 1.66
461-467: 1.12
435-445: 1.89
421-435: 1.99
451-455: 1.53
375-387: 1.78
